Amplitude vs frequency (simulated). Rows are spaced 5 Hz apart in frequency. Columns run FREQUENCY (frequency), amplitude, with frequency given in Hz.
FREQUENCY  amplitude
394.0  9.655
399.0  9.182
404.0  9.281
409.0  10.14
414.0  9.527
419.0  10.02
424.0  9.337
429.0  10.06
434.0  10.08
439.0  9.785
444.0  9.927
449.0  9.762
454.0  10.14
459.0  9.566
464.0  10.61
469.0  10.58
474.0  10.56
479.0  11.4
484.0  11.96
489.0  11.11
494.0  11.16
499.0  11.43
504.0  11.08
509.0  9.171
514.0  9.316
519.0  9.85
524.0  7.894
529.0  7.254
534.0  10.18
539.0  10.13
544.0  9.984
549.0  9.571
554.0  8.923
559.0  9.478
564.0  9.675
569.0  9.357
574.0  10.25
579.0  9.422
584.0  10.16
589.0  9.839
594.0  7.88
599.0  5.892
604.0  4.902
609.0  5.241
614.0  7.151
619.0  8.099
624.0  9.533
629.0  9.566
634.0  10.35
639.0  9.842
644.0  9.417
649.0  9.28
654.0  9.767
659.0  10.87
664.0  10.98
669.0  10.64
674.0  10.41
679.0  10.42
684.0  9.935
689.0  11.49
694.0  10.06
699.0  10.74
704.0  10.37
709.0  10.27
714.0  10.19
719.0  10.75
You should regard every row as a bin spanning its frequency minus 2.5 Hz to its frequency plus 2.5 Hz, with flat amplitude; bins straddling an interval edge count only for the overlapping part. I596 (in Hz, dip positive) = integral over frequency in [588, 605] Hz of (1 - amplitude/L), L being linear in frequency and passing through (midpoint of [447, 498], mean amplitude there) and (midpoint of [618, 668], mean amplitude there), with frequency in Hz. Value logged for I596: 5.1 Hz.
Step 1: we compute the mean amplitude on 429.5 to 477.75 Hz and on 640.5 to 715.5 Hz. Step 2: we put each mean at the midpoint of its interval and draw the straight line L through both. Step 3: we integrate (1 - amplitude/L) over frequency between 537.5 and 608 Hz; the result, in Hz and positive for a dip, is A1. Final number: 9.4 Hz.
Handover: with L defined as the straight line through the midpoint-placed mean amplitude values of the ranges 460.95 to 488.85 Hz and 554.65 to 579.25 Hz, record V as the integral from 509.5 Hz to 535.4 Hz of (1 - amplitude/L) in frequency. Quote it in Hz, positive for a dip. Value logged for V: 3.6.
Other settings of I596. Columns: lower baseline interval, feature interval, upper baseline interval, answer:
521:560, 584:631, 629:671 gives 9.9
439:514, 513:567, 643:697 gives 6.0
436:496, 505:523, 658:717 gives 1.8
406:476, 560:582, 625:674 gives 0.8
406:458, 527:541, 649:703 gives 1.2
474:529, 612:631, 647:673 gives 3.2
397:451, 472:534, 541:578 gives -3.3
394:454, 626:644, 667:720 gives 0.8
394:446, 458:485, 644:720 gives -2.5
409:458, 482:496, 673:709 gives -2.0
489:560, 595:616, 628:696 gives 8.6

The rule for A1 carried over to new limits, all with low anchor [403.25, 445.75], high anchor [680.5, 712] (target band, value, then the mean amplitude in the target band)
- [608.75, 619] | 3.4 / 6.87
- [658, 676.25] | -0.6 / 10.7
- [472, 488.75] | -2.3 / 11.3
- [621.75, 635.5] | 0.7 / 9.78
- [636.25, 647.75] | 0.8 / 9.61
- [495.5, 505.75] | -1.3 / 11.3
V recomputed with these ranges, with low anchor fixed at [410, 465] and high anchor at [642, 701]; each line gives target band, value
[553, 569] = 1.1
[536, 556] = 0.8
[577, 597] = 1.8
